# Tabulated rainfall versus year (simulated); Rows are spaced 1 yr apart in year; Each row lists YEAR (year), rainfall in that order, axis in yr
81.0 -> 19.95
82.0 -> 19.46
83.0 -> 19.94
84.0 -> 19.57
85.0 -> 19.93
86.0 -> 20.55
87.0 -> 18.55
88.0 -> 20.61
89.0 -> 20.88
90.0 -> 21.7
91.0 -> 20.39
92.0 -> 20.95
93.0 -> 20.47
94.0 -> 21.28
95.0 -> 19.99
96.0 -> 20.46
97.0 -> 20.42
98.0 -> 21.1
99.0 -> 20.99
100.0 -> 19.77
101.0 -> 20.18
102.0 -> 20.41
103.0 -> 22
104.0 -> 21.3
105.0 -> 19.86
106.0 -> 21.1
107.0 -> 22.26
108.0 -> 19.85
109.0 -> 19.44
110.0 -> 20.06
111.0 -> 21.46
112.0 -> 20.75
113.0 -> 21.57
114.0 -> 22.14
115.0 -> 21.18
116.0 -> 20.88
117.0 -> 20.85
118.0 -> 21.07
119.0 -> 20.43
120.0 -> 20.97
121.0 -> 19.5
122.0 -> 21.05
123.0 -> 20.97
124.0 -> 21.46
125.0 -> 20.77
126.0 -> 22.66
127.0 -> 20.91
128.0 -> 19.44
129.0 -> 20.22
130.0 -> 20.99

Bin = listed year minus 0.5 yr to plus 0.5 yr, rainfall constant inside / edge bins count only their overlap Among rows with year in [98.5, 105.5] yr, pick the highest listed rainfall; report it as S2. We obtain 22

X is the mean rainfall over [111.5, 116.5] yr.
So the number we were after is 21.3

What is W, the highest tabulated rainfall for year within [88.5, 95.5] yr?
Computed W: 21.7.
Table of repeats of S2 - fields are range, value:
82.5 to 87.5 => 20.55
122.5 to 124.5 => 21.46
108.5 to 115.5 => 22.14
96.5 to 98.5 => 21.1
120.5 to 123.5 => 21.05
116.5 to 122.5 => 21.07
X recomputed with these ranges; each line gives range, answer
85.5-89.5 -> 20.1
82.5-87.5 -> 19.7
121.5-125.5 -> 21.1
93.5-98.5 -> 20.6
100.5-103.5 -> 20.9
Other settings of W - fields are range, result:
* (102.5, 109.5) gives 22.26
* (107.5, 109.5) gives 19.85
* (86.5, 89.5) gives 20.88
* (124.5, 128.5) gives 22.66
